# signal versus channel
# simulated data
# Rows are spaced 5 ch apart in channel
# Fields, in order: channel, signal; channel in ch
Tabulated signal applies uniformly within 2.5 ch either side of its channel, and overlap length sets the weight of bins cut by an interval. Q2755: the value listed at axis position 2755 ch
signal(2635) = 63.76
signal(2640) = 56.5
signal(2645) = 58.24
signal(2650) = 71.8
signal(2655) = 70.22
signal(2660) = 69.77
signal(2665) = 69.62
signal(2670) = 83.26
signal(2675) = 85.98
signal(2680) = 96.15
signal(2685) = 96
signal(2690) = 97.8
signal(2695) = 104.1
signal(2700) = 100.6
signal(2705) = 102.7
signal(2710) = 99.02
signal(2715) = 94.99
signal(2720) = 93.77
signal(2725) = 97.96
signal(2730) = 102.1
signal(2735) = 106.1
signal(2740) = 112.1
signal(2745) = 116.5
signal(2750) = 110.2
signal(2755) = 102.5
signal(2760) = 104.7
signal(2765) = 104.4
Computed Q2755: 102.5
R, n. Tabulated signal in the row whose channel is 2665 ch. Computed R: 69.62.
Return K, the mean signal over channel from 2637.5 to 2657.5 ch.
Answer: 64.2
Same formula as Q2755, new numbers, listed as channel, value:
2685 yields 96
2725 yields 97.96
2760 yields 104.7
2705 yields 102.7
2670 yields 83.26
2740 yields 112.1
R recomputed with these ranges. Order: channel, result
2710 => 99.02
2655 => 70.22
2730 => 102.1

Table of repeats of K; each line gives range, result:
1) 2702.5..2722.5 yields 97.6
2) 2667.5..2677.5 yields 84.6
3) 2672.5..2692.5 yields 94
